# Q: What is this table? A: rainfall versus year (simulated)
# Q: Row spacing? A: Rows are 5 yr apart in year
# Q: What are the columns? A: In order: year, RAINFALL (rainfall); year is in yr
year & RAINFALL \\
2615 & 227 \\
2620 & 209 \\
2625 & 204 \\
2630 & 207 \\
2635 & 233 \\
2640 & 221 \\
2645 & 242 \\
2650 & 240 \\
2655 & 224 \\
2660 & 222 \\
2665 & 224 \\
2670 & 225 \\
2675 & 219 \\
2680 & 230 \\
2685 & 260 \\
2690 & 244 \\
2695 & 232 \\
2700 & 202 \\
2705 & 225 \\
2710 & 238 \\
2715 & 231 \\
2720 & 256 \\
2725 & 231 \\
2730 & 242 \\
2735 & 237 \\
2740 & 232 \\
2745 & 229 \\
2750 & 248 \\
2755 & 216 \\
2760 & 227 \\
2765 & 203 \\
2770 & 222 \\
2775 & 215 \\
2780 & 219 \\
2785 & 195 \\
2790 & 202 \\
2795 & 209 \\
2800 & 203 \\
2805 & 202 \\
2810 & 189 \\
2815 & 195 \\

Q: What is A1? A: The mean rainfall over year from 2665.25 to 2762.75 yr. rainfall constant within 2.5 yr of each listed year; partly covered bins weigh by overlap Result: 233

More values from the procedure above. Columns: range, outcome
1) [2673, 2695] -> 238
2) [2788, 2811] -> 202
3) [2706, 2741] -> 238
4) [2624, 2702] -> 227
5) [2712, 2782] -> 229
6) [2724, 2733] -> 237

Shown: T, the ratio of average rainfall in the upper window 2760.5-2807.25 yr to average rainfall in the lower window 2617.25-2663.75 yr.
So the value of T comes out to 0.9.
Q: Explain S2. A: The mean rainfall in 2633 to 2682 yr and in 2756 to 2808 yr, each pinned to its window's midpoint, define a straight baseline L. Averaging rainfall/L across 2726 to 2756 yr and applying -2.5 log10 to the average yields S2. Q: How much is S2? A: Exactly -0.09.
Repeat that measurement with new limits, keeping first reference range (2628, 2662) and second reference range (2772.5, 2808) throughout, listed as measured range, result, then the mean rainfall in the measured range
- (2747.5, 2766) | -0.07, 225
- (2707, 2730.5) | -0.11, 239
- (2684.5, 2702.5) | -0.05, 232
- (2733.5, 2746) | -0.09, 233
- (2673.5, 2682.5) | -0.01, 225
